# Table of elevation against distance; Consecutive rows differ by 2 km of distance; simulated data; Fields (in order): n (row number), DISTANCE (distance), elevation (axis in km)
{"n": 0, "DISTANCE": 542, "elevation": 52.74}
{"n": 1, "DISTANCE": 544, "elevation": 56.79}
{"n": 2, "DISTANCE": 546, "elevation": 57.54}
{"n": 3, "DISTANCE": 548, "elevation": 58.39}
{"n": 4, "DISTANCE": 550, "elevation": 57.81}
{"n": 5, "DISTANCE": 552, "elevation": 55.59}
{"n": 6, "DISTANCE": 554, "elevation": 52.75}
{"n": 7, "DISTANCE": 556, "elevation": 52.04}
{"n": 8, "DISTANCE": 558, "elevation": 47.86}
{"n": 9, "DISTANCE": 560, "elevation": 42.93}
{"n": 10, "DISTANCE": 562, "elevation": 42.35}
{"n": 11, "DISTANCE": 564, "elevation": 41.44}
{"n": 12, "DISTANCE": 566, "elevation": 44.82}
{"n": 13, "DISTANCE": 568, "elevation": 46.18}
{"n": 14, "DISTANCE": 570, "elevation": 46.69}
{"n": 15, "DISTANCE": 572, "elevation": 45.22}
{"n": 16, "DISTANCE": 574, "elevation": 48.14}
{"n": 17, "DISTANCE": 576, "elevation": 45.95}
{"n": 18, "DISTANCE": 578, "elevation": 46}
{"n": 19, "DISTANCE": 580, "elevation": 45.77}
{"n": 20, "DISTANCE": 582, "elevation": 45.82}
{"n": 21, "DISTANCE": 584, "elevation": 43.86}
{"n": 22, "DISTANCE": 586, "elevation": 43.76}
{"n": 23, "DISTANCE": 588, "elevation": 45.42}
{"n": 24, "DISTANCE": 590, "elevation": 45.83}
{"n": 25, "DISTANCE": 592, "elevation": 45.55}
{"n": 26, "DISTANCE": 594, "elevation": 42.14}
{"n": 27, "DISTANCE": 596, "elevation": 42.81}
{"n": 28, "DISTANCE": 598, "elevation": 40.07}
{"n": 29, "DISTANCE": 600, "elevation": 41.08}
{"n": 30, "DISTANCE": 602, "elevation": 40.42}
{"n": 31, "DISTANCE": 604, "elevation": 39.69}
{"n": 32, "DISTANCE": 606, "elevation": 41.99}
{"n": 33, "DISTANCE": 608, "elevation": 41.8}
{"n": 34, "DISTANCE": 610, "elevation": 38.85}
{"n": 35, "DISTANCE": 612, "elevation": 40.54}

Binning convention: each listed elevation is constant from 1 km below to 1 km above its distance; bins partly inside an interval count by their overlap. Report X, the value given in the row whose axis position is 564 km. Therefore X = 41.44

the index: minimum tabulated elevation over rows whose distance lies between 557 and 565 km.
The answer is 41.44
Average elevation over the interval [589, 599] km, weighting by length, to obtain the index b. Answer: 43.3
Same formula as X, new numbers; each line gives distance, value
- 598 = 40.07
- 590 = 45.83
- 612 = 40.54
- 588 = 45.42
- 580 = 45.77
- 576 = 45.95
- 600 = 41.08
